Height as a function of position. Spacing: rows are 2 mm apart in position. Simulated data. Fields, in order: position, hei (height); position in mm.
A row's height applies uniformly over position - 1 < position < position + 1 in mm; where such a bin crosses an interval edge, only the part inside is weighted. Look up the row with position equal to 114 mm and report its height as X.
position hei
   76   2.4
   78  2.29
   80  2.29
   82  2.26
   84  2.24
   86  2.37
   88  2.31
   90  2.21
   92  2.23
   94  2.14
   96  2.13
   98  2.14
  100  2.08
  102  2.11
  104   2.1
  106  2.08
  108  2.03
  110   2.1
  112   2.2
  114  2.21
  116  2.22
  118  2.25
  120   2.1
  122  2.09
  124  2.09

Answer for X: 2.21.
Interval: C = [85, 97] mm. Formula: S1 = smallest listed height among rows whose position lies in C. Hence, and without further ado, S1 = 2.13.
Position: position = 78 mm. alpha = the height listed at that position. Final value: 2.29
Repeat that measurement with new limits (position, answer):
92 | 2.23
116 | 2.22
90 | 2.21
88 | 2.31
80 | 2.29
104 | 2.1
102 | 2.11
